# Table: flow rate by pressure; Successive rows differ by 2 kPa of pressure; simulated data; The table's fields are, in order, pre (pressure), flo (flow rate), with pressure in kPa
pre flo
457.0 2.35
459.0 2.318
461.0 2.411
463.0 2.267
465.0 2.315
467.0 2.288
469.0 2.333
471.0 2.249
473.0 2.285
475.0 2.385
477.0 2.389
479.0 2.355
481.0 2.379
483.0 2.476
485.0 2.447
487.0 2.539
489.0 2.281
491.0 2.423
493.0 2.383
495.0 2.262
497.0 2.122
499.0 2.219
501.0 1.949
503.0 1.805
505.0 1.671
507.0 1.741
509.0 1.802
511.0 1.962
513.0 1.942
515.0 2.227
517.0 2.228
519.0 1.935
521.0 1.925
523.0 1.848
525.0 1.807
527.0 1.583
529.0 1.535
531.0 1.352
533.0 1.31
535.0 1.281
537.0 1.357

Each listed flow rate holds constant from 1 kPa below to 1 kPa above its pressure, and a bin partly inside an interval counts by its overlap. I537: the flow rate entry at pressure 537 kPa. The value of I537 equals 1.357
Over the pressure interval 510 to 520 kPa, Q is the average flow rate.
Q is 2.06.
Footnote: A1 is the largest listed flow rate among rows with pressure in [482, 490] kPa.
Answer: 2.539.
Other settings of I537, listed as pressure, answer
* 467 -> 2.288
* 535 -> 1.281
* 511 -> 1.962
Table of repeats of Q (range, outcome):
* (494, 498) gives 2.19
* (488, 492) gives 2.35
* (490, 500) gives 2.28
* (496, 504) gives 2.02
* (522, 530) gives 1.69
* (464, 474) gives 2.29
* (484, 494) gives 2.41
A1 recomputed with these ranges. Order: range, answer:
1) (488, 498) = 2.423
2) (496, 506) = 2.219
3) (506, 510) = 1.802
